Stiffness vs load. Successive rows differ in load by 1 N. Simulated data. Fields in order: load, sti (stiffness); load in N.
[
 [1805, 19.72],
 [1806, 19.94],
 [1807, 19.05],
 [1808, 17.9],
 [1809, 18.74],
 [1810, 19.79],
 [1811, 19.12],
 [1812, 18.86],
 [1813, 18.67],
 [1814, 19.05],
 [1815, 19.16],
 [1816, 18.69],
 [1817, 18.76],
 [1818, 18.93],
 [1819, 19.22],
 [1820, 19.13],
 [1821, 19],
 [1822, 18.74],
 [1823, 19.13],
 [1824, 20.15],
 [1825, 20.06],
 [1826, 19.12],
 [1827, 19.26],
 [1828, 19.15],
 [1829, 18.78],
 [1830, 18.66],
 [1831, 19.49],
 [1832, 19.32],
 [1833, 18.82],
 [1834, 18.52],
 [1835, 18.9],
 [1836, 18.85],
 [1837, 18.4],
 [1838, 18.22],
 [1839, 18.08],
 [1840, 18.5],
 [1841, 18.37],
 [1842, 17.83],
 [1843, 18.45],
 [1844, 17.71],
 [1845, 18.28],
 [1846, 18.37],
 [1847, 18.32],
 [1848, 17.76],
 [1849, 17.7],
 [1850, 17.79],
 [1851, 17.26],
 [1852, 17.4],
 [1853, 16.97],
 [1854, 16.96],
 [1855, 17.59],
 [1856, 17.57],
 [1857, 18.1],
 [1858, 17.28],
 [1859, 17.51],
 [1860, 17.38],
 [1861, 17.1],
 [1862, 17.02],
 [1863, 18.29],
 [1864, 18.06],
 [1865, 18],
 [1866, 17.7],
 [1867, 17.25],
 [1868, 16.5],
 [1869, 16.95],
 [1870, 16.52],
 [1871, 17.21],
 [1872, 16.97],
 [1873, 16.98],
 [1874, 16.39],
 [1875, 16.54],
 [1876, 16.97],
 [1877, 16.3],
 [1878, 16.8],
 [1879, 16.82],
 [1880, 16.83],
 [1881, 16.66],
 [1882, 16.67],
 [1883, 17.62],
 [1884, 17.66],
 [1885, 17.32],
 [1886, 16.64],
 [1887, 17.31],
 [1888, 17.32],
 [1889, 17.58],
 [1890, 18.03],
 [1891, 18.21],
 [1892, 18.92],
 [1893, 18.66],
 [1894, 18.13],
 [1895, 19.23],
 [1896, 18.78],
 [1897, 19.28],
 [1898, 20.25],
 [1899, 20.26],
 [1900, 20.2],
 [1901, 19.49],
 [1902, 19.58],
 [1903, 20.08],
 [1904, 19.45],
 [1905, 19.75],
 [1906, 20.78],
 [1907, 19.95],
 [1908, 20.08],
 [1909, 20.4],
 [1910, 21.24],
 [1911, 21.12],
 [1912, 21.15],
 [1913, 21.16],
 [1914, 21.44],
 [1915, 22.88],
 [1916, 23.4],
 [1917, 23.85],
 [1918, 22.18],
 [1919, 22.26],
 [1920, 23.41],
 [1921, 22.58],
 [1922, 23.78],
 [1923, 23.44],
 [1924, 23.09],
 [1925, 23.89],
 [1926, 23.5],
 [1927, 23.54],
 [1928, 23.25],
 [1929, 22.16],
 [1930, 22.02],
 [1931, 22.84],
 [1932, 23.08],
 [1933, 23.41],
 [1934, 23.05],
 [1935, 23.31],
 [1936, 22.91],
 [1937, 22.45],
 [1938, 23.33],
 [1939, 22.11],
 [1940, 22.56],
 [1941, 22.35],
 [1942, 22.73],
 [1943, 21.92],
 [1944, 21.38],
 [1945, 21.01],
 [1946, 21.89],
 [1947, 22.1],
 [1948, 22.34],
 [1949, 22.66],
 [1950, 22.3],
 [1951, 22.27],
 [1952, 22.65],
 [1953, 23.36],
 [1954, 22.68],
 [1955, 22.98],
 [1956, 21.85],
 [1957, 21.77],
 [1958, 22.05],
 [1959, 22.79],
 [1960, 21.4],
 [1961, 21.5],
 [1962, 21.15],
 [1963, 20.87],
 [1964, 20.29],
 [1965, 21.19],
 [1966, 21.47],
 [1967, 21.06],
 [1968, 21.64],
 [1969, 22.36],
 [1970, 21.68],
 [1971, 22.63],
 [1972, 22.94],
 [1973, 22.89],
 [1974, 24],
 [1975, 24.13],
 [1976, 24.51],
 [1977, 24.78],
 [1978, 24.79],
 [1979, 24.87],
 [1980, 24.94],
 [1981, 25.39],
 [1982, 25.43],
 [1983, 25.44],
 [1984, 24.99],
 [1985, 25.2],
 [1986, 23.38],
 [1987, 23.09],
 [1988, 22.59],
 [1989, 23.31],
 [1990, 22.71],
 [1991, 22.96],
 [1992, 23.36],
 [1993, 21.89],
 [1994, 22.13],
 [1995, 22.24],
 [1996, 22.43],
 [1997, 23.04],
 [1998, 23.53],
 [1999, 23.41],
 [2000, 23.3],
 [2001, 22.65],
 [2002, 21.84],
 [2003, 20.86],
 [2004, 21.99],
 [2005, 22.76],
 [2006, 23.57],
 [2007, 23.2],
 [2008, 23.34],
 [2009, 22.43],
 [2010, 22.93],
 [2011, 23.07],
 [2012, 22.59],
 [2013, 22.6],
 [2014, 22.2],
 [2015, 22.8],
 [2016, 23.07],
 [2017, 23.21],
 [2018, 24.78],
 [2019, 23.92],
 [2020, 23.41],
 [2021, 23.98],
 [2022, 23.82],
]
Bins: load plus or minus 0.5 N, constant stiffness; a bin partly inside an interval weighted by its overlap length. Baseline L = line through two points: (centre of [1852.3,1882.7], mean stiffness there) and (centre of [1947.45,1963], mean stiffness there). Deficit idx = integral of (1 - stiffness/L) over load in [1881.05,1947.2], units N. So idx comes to -3.6 N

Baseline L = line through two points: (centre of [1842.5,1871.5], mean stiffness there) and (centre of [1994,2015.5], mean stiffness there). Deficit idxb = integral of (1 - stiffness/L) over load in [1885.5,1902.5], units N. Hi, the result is 0.1 N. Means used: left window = 17.6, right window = 22.7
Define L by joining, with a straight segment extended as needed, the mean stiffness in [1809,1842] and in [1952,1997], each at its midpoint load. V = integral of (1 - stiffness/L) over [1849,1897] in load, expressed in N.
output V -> 6.6 N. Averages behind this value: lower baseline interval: 18.9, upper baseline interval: 22.9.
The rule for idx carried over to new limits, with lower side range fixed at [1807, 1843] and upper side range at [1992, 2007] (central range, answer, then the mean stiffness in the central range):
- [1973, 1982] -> -1.0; 24.6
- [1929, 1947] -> -1.0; 22.5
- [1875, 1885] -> 1.6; 16.9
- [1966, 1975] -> -0.2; 22.4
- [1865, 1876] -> 1.6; 17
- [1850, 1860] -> 1.1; 17.4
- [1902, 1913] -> 0.1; 20.4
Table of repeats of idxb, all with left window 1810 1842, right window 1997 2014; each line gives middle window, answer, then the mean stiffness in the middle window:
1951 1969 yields 0.0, 21.8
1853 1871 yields 2.1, 17.4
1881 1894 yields 1.7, 17.6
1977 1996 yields -1.2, 23.8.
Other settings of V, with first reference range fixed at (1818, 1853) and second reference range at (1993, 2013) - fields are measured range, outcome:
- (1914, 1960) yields -3.5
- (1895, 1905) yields 0.2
